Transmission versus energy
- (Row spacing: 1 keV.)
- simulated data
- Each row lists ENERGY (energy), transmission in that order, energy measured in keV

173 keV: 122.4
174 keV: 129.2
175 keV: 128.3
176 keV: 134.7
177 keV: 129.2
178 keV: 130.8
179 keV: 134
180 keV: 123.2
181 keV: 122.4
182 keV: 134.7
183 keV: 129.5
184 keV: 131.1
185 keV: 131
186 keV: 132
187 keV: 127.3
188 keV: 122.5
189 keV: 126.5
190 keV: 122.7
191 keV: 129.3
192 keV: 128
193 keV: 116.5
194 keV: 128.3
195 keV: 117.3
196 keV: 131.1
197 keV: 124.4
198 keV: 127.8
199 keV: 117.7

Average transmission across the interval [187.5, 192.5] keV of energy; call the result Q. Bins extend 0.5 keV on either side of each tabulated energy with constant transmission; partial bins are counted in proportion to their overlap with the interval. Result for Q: 126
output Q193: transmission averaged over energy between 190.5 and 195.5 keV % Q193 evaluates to 124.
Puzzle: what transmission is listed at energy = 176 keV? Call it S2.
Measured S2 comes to 134.7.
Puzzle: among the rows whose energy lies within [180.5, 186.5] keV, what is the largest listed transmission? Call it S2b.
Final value 134.7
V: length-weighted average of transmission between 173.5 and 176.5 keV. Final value 131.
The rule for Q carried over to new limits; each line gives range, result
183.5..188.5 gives 129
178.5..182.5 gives 129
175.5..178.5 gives 132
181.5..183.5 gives 132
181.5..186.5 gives 132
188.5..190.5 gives 125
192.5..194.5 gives 122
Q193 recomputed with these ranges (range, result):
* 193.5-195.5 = 123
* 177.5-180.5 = 129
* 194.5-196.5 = 124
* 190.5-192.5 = 129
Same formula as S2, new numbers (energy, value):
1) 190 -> 122.7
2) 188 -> 122.5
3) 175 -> 128.3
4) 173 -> 122.4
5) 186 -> 132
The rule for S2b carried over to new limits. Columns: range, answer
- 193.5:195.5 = 128.3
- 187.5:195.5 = 129.3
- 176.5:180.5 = 134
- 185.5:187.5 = 132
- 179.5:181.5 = 123.2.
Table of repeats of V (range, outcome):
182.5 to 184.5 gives 130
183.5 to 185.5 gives 131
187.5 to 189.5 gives 124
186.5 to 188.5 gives 125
